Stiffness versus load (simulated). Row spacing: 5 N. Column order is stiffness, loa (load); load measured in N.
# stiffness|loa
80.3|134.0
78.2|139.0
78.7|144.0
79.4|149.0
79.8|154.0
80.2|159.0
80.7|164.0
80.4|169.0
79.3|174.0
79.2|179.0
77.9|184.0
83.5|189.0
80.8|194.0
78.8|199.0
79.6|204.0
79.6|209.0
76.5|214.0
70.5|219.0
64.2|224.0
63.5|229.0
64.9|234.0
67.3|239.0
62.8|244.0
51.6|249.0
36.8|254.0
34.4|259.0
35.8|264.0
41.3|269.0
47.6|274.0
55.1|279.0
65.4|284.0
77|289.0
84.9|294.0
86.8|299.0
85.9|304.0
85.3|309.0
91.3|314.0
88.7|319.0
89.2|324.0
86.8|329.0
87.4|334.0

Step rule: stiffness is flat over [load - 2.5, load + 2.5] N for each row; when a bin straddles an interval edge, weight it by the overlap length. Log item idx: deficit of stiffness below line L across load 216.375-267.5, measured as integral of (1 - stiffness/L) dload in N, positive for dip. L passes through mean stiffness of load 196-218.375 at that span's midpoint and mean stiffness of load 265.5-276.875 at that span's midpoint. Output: 4.5 N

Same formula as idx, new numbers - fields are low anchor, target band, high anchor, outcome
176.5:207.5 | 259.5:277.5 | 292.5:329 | 9.2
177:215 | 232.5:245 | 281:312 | 2.3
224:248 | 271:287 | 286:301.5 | 4.4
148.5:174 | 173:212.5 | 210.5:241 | -3.0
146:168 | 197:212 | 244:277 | -3.9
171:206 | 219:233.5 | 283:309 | 2.8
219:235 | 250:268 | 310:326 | 8.8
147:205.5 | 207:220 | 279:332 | 0.8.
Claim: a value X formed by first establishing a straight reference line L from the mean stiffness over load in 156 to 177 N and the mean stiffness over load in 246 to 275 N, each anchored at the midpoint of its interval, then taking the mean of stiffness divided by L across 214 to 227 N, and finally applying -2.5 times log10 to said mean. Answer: -0.19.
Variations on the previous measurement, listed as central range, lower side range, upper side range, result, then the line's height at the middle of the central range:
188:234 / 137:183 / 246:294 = -0.12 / 66.5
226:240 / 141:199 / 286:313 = 0.25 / 81.9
